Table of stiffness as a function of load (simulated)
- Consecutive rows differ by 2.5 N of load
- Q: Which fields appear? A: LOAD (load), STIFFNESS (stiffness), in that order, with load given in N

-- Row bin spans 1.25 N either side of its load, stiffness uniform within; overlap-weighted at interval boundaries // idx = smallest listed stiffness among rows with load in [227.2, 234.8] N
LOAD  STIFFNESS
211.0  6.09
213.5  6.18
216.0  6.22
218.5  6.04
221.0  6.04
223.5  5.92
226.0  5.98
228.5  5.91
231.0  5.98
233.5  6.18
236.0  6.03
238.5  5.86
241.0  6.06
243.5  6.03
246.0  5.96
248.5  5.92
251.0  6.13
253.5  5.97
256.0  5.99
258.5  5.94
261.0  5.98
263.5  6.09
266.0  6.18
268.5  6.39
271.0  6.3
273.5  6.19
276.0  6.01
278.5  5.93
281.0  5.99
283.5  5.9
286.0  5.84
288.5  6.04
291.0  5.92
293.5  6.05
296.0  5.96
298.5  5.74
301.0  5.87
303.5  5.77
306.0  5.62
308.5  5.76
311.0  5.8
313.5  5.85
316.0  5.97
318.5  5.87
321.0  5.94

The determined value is 5.91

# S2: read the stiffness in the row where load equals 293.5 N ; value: 6.05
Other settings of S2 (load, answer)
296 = 5.96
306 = 5.62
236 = 6.03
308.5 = 5.76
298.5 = 5.74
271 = 6.3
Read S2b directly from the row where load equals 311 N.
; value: 5.8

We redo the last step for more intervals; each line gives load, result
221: 6.04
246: 5.96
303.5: 5.77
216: 6.22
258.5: 5.94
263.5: 6.09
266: 6.18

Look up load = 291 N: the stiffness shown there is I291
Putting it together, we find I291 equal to 5.92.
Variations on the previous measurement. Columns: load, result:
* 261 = 5.98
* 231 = 5.98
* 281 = 5.99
